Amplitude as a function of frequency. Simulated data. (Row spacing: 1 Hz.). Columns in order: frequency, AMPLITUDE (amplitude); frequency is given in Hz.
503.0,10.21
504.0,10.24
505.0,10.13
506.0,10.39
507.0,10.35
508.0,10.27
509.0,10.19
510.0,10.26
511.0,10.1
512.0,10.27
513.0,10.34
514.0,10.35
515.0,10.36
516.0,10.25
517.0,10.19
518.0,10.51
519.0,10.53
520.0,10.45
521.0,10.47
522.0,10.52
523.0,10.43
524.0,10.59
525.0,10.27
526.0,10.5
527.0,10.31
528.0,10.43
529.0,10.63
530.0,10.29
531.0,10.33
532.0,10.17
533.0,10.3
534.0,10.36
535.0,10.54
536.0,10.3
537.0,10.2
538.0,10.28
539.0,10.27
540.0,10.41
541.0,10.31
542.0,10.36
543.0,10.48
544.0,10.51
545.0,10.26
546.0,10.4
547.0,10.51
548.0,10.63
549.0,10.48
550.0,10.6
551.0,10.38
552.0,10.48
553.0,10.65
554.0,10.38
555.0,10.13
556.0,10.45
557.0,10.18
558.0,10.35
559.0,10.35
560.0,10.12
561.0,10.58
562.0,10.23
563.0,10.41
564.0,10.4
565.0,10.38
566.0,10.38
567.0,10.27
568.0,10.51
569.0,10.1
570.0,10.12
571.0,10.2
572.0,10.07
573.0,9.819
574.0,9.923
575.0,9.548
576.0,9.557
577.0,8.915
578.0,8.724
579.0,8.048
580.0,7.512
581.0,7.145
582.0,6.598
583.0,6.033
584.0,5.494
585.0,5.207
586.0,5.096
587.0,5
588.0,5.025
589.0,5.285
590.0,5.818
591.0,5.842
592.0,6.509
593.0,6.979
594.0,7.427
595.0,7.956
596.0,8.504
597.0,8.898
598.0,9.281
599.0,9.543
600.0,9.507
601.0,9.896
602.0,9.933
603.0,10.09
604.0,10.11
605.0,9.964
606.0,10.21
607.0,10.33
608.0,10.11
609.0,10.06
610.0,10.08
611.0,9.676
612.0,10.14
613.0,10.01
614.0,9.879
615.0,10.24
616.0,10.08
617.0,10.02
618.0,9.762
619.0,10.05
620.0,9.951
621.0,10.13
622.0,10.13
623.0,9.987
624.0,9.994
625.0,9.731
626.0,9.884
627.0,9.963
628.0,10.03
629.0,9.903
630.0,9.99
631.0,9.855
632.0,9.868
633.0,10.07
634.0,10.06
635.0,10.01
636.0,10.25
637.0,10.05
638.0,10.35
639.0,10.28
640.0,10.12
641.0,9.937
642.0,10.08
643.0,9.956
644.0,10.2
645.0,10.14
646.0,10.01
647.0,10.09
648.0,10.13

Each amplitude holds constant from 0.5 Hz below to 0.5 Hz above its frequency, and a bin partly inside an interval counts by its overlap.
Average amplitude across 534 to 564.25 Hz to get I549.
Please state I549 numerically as 10.4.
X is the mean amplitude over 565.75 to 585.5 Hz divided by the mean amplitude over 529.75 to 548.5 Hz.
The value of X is 0.84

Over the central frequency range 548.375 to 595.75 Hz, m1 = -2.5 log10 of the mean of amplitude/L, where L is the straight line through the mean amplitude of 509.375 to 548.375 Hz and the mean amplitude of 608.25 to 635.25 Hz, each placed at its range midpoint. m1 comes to 0.17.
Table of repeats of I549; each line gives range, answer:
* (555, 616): 8.94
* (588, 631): 9.29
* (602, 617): 10.1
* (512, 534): 10.4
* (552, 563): 10.4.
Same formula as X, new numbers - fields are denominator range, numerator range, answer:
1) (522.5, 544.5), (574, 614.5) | 0.80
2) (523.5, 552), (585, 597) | 0.61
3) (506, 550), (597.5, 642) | 0.96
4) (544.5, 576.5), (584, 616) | 0.82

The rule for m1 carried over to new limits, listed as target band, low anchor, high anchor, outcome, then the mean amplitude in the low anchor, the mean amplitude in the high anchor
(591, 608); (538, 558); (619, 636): 0.13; 10.4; 9.98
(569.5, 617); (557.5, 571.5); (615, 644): 0.19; 10.3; 10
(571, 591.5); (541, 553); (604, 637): 0.37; 10.5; 10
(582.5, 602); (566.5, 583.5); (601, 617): 0.33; 9.01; 10.1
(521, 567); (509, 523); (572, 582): -0.09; 10.4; 8.75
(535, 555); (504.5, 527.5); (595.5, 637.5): -0.02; 10.3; 9.91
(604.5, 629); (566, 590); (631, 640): -0.07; 8.01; 10.1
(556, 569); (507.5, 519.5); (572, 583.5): -0.17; 10.3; 8.42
